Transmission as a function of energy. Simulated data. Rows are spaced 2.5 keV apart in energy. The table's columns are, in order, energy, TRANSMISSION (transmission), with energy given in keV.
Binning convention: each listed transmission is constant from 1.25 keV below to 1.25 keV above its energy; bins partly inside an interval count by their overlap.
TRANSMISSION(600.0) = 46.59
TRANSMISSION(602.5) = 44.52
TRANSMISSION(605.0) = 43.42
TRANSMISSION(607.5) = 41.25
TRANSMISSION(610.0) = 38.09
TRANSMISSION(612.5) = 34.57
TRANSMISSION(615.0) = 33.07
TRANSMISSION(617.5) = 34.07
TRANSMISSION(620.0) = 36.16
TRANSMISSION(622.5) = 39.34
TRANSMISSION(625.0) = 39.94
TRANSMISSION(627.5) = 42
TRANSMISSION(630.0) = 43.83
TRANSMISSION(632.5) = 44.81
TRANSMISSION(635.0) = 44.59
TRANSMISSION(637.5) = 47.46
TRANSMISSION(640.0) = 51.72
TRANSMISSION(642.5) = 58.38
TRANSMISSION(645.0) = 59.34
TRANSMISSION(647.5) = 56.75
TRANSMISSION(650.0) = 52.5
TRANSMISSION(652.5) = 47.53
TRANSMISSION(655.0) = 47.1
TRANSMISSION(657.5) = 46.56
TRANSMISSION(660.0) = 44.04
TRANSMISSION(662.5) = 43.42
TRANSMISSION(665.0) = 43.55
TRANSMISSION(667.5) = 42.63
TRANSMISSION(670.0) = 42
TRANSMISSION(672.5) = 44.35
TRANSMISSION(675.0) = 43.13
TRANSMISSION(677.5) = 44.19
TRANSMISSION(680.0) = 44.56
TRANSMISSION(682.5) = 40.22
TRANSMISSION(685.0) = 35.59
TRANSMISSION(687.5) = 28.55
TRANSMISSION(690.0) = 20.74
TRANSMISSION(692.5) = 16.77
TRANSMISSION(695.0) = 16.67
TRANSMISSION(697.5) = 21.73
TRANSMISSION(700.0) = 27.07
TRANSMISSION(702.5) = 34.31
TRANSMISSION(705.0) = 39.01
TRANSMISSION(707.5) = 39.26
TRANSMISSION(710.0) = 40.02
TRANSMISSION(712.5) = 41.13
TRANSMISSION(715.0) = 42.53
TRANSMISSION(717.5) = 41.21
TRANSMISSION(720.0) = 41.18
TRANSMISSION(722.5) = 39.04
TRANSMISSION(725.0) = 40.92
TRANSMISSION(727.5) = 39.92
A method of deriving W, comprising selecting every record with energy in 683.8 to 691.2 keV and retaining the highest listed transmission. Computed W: 35.59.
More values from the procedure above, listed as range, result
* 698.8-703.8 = 34.31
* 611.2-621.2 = 36.16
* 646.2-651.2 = 56.75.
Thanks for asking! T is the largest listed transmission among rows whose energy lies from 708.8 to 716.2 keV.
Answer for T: 42.53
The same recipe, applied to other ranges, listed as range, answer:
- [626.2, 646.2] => 59.34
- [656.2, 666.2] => 46.56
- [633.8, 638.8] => 47.46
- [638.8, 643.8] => 58.38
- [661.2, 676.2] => 44.35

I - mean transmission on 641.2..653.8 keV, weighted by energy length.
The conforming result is 54.9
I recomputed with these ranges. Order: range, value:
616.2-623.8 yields 36.5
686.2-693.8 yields 22.1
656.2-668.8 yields 44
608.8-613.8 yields 36.3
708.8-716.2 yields 41.2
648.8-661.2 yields 47.5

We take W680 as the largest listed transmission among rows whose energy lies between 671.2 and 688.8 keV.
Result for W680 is 44.56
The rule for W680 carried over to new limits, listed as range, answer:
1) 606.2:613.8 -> 41.25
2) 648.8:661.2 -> 52.5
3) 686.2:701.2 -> 28.55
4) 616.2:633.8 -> 44.81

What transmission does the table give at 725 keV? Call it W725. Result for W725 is 40.92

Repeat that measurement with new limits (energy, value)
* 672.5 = 44.35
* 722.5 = 39.04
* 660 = 44.04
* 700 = 27.07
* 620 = 36.16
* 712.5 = 41.13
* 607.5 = 41.25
